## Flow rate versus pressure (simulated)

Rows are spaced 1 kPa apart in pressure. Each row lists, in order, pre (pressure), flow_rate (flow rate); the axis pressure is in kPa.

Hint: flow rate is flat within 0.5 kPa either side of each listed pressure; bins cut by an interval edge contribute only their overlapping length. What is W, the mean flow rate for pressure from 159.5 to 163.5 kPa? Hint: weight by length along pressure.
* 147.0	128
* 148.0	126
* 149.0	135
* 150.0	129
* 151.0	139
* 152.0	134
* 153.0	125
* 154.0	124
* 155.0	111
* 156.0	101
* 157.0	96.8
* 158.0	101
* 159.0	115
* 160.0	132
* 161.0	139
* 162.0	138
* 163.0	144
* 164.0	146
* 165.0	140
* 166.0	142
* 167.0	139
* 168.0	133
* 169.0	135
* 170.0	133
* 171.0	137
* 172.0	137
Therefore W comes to 138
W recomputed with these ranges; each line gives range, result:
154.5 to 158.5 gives 102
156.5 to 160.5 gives 111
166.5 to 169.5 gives 136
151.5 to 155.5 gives 124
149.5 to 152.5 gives 134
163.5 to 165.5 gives 143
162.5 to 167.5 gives 142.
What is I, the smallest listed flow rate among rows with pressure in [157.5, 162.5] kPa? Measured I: 101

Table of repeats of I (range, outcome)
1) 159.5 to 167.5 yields 132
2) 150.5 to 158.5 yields 96.8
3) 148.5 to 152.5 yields 129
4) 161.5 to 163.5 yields 138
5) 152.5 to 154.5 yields 124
